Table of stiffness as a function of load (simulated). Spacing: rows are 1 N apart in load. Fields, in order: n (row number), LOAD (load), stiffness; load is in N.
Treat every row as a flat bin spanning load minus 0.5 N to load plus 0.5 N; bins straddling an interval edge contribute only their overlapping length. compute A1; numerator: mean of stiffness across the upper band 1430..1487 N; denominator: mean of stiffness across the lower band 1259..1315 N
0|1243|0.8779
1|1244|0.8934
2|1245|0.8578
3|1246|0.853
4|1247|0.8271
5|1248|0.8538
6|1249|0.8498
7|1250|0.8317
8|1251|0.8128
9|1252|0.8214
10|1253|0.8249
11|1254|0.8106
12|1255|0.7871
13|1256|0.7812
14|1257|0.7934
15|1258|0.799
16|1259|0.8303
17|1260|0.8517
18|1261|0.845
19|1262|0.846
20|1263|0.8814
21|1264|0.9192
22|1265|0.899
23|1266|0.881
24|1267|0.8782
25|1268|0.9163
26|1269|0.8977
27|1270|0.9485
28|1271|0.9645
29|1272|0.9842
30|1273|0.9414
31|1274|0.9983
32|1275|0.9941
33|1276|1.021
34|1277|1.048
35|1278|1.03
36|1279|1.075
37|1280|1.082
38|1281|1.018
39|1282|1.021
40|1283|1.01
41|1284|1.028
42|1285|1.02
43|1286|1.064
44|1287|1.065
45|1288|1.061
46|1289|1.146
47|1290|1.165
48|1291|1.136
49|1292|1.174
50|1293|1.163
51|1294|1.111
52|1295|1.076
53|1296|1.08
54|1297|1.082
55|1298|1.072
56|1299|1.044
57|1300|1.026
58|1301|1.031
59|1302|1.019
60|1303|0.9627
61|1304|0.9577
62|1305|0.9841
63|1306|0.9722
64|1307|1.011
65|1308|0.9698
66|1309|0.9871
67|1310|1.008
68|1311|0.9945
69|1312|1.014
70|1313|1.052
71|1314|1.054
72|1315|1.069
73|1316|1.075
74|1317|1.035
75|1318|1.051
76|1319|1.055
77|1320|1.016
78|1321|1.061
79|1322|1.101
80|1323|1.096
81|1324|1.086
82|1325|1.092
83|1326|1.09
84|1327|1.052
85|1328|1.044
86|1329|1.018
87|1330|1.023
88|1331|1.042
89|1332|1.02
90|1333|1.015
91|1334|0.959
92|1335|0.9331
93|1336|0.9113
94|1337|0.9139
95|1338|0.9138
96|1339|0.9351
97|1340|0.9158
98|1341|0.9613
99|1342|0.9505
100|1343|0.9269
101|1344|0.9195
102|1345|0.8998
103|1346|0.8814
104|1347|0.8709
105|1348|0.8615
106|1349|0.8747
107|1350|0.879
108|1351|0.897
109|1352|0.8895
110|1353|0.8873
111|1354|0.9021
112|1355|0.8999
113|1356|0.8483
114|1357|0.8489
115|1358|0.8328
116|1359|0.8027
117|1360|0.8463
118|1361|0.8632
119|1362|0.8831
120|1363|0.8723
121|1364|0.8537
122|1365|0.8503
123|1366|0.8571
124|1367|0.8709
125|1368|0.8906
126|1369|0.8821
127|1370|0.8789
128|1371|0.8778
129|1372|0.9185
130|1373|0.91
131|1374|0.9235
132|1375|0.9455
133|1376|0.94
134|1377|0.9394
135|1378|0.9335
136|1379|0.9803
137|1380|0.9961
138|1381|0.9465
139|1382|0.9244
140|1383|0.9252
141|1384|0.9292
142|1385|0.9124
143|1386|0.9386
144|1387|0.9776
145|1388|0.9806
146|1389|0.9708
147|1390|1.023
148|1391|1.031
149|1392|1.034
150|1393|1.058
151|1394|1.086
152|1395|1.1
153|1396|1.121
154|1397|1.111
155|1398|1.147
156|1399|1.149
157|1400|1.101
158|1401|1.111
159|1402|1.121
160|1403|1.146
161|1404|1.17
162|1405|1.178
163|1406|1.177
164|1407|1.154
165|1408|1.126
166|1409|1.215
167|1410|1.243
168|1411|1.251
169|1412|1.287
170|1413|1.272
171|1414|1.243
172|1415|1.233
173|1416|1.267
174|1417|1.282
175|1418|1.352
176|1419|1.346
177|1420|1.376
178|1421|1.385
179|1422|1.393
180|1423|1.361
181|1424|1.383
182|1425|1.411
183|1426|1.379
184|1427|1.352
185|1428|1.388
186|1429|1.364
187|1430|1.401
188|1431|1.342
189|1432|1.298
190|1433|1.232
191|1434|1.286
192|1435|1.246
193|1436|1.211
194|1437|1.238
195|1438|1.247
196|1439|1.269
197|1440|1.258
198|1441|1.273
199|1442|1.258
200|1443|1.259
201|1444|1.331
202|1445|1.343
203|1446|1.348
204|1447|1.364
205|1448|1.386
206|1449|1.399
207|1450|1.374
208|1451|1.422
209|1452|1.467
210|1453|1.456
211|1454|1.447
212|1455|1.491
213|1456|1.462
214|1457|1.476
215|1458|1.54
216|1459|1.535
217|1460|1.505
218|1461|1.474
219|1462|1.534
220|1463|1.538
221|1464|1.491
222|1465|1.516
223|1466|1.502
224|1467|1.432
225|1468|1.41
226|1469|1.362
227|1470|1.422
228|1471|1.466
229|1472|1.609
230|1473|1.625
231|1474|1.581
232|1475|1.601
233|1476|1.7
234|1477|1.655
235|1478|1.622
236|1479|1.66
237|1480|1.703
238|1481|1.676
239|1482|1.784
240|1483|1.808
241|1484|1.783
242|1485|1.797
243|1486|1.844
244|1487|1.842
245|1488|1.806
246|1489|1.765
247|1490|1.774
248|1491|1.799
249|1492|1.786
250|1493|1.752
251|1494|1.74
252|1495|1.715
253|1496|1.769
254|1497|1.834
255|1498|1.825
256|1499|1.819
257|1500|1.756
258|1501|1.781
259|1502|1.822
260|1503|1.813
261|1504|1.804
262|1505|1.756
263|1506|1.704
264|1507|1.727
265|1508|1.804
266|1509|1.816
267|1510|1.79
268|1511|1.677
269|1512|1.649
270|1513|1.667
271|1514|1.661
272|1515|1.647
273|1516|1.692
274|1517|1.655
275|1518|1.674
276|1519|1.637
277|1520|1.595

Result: 1.46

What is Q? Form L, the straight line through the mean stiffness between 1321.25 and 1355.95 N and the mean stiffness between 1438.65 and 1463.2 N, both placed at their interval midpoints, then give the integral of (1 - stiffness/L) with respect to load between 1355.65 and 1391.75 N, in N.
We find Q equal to 6.2 N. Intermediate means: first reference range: 0.96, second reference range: 1.41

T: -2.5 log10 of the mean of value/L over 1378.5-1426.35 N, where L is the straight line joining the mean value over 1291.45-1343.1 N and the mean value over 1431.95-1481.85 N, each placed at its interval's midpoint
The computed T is 0.12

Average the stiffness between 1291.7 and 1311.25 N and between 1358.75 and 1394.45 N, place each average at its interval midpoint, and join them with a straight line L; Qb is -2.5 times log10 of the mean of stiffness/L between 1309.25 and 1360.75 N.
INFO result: 0.03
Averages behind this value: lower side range 1.04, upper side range 0.93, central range 0.967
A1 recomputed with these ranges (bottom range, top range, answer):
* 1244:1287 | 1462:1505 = 1.84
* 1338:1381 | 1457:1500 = 1.84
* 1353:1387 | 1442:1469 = 1.60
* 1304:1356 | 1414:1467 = 1.40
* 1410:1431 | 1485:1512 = 1.33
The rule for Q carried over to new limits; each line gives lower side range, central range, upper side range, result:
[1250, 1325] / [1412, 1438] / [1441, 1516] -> 2.2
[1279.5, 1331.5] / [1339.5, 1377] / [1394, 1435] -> 8.5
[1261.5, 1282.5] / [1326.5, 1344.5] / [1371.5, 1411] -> 0.7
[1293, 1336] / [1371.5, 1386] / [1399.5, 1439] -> 3.0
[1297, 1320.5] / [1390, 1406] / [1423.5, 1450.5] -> 1.6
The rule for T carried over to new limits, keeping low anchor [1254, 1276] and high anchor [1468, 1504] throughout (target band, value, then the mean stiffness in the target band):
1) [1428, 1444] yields 0.19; 1.28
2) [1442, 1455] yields 0.14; 1.38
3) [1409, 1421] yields 0.13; 1.29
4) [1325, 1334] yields 0.09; 1.04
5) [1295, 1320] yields 0.02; 1.03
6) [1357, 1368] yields 0.42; 0.855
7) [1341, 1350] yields 0.30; 0.901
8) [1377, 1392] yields 0.35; 0.964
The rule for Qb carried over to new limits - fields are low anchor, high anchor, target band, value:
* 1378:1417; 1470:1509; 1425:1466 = 0.04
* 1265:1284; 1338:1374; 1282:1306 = -0.11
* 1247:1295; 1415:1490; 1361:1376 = 0.35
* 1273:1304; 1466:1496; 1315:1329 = 0.10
